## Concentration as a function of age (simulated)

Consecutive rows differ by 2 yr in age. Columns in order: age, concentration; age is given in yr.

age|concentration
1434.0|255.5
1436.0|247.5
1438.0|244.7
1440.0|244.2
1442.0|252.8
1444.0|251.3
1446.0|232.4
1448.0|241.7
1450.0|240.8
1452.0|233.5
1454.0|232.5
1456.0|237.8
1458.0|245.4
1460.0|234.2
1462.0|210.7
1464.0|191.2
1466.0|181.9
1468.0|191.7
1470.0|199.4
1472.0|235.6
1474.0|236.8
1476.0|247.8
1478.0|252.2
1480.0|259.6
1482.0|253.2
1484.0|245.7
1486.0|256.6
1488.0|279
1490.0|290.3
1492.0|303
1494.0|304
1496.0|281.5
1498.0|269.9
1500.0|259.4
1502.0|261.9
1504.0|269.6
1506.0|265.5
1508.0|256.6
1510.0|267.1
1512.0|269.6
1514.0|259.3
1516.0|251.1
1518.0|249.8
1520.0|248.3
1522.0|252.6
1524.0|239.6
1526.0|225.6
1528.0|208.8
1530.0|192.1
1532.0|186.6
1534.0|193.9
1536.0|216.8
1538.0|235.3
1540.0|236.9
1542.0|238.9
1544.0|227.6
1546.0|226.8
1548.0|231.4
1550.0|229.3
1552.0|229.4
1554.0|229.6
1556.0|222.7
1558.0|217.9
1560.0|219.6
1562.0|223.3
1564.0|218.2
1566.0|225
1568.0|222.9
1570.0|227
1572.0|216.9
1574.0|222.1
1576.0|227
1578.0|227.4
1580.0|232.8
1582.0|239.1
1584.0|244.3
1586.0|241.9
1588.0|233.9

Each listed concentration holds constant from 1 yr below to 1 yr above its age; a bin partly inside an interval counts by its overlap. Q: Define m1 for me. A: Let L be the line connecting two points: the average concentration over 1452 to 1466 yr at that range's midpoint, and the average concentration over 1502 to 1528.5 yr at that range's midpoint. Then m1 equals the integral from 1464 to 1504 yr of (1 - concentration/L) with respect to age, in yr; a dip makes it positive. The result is -2.6 yr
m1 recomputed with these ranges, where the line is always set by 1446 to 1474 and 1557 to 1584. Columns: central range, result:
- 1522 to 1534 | 0.6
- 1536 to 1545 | -0.3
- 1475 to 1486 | -1.4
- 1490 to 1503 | -3.4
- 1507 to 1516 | -1.5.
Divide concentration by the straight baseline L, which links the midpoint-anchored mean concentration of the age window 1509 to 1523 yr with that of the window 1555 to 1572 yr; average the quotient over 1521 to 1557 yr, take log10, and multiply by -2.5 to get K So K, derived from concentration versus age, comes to 0.07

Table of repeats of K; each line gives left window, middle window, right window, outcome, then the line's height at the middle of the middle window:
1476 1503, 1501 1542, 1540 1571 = 0.04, 249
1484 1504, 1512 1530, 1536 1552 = 0.05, 252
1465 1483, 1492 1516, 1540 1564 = -0.18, 228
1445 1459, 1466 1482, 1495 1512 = 0.09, 250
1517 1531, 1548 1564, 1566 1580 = 0.01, 227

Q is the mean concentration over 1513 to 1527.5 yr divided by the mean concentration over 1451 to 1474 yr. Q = 1.12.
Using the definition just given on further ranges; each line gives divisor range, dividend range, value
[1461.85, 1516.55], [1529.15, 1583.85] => 0.88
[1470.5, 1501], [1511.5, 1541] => 0.87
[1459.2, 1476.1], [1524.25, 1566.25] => 1.04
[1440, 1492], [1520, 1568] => 0.94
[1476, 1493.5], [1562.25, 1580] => 0.84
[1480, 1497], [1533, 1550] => 0.82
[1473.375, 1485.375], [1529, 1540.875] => 0.84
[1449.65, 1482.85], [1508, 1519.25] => 1.13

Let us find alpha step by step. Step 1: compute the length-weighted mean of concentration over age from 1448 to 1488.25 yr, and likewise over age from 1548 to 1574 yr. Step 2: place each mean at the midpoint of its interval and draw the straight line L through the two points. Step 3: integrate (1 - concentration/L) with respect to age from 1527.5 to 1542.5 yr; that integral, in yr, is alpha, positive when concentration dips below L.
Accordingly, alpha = 0.9 yr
